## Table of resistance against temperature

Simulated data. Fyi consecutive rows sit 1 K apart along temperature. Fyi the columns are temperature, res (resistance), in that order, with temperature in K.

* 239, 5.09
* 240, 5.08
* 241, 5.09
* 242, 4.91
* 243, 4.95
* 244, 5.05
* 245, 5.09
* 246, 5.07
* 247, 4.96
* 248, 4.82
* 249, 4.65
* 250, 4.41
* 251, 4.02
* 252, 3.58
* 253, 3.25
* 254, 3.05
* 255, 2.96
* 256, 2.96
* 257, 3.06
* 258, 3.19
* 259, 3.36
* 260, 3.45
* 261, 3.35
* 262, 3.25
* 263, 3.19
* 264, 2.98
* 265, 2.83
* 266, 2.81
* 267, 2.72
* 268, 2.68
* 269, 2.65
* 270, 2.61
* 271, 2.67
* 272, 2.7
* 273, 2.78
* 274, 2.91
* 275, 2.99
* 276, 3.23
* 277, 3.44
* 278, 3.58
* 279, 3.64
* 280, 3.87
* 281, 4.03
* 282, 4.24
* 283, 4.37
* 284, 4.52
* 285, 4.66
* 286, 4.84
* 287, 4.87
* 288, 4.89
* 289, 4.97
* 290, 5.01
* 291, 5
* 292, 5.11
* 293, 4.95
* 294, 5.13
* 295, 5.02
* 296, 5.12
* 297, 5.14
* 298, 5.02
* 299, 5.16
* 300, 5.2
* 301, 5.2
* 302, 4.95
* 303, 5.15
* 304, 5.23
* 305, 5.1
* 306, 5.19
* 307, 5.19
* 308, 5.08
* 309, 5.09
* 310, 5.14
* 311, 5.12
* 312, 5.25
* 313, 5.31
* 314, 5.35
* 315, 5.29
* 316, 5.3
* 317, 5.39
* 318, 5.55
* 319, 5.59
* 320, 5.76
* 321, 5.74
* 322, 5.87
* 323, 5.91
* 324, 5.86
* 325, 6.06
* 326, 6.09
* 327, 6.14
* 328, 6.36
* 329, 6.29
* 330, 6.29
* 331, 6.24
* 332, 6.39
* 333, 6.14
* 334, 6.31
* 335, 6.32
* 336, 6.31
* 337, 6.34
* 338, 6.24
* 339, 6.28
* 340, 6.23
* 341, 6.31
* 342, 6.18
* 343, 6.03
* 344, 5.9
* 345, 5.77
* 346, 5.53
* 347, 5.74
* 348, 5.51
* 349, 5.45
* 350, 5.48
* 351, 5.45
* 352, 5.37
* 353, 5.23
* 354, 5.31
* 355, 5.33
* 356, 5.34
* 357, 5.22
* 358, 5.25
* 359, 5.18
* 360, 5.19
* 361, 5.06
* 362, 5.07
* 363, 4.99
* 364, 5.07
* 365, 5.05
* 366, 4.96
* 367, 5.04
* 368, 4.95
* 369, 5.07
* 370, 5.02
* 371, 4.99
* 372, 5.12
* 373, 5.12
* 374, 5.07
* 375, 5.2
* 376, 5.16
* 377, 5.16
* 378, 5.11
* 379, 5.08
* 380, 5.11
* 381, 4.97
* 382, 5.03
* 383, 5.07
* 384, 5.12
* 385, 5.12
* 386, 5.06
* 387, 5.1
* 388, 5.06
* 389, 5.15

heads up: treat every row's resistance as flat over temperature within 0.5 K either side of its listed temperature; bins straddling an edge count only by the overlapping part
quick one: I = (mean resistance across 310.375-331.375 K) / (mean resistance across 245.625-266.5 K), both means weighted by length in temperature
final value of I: 1.6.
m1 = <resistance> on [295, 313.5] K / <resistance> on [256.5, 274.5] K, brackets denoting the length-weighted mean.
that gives 1.74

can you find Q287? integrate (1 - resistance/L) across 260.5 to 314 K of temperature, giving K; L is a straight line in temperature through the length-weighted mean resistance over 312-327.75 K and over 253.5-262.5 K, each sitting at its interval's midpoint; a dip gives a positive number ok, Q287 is 1.8 K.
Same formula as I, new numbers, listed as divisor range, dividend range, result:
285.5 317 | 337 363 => 1.09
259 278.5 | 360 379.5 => 1.69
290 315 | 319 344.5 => 1.19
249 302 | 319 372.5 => 1.46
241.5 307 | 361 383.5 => 1.24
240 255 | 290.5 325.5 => 1.19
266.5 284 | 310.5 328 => 1.72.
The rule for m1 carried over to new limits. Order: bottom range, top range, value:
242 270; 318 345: 1.67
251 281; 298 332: 1.77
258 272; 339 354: 1.93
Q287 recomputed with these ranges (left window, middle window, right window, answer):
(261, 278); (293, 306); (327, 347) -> -2.23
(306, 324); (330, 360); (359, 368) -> -3.51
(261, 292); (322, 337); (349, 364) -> -4.71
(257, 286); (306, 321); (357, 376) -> -4.44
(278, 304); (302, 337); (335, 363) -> -3.17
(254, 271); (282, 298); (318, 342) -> -2.33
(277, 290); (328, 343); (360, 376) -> -4.63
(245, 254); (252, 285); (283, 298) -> 9.68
